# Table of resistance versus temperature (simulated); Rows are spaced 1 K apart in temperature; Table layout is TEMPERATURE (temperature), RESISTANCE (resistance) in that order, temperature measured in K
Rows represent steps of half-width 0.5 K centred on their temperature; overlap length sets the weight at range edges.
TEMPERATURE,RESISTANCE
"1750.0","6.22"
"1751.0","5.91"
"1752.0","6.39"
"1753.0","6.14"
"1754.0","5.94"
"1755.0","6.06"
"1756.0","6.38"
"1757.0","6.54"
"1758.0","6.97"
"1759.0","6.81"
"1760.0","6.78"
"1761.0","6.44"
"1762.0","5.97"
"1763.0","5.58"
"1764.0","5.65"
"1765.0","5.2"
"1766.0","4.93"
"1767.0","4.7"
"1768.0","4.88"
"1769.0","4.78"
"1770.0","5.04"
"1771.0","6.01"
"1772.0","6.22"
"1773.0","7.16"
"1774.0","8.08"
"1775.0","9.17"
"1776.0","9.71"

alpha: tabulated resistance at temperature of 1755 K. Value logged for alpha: 6.06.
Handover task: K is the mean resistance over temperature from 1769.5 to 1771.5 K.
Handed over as 5.53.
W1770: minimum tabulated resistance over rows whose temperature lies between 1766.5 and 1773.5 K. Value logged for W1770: 4.7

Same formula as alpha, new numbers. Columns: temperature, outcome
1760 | 6.78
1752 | 6.39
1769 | 4.78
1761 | 6.44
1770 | 5.04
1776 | 9.71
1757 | 6.54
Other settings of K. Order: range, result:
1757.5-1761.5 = 6.75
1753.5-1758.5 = 6.38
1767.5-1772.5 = 5.39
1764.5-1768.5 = 4.93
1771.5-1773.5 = 6.69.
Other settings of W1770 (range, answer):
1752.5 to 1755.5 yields 5.94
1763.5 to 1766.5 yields 4.93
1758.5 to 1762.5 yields 5.97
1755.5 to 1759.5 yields 6.38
